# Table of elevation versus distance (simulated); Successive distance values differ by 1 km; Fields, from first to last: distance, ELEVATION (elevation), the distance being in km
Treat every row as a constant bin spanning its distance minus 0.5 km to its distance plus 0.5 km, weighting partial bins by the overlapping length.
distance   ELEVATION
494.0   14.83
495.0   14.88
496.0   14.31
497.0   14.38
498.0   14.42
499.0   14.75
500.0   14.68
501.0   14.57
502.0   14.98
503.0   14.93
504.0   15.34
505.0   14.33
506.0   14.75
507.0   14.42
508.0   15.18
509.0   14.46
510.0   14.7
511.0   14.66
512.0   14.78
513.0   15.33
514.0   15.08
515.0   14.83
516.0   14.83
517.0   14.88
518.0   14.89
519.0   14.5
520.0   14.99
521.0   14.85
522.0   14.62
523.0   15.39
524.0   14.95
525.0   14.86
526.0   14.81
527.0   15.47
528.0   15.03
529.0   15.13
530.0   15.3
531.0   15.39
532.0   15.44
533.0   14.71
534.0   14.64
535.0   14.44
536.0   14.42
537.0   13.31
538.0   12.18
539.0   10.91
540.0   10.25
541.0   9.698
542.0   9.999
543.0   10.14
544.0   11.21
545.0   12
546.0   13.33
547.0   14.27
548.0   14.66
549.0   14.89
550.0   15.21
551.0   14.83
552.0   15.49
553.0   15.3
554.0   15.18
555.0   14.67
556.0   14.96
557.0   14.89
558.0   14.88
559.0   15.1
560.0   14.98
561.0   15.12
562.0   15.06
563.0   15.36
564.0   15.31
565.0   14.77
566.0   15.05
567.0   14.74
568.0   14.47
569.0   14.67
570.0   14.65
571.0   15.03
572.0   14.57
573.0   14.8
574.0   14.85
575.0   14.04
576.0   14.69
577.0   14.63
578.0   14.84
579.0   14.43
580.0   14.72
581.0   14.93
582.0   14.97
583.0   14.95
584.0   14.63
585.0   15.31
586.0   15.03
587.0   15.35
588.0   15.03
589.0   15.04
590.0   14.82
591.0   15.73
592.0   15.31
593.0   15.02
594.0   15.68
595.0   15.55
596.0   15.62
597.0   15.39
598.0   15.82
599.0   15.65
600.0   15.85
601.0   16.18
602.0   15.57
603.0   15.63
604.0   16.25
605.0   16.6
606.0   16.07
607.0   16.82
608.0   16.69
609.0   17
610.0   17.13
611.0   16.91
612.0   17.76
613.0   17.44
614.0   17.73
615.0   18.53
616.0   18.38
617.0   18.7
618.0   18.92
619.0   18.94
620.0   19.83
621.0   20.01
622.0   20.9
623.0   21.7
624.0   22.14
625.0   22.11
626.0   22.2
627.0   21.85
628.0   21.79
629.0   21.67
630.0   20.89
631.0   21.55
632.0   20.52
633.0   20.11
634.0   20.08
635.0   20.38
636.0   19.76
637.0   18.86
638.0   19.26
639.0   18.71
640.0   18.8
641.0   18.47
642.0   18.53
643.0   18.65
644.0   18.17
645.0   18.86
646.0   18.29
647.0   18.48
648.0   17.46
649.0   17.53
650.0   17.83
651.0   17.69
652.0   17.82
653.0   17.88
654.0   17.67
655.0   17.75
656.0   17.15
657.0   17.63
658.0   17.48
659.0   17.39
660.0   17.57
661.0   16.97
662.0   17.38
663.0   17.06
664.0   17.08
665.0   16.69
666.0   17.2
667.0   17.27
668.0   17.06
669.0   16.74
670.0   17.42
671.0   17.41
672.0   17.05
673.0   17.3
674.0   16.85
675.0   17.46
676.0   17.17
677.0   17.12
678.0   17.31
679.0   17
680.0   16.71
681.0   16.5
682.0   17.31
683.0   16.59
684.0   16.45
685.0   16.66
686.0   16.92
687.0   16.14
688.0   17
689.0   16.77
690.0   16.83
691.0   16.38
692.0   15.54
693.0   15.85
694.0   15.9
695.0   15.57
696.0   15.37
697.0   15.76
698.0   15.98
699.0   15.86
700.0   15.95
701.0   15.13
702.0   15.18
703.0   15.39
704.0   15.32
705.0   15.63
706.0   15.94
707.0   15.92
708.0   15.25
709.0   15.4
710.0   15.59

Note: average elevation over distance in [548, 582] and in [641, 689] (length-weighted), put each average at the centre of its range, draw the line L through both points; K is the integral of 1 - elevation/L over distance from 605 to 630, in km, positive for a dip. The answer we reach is -4.6 km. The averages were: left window 14.9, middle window 19.2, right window 17.4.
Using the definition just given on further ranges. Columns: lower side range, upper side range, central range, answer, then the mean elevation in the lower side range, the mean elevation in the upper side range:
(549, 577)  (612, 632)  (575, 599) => 2.76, 14.9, 20.2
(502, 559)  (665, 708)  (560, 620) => -2.61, 14.3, 16.4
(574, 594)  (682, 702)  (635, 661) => -4.18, 14.9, 16.1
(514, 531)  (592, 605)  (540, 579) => 2.83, 15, 15.7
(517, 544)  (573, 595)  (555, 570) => -0.44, 13.8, 15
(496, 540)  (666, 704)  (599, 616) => -1.25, 14.6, 16.5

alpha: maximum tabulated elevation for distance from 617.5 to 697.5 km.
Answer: 22.2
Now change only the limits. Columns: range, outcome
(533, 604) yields 16.25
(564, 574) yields 15.31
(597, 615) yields 18.53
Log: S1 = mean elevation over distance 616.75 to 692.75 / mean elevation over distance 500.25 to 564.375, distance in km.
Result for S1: 1.3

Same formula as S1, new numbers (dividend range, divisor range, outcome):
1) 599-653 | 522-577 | 1.31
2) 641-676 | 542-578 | 1.22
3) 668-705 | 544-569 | 1.12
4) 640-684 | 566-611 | 1.14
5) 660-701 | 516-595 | 1.15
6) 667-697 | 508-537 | 1.12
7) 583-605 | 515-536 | 1.04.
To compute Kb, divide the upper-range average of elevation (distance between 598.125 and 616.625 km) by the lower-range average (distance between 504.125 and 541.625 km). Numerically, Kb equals 1.17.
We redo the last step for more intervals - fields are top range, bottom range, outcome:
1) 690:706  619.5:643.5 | 0.77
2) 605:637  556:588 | 1.31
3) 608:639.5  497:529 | 1.33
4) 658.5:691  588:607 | 1.09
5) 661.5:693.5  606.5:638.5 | 0.86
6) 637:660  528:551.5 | 1.35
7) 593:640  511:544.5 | 1.32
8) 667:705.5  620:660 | 0.85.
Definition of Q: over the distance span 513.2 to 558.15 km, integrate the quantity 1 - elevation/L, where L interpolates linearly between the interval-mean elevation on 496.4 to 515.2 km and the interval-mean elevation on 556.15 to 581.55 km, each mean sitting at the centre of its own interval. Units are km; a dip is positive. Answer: 2.0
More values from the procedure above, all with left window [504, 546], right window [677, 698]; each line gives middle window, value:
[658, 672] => -0.94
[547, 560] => -0.46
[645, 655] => -1.27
